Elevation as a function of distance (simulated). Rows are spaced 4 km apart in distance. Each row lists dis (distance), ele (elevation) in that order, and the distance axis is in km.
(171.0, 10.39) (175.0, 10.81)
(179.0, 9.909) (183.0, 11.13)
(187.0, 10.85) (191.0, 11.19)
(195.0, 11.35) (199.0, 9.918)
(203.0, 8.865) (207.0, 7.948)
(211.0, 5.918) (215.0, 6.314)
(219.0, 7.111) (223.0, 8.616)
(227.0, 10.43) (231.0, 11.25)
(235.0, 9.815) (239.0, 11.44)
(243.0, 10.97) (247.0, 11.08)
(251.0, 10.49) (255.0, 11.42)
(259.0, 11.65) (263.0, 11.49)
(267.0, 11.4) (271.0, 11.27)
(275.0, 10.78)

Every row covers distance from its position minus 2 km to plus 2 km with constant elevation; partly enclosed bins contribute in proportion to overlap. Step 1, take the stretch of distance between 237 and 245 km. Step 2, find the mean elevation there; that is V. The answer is 11.2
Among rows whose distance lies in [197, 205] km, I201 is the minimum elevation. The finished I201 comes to 8.865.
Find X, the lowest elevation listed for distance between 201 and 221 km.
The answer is 5.918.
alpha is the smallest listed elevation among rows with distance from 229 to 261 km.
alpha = 9.815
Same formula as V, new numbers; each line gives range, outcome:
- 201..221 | 7.23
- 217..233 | 9.35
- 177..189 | 10.6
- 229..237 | 10.5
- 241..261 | 11.1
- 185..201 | 10.8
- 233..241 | 10.6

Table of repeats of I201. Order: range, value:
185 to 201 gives 9.918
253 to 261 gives 11.42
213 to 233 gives 6.314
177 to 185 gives 9.909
